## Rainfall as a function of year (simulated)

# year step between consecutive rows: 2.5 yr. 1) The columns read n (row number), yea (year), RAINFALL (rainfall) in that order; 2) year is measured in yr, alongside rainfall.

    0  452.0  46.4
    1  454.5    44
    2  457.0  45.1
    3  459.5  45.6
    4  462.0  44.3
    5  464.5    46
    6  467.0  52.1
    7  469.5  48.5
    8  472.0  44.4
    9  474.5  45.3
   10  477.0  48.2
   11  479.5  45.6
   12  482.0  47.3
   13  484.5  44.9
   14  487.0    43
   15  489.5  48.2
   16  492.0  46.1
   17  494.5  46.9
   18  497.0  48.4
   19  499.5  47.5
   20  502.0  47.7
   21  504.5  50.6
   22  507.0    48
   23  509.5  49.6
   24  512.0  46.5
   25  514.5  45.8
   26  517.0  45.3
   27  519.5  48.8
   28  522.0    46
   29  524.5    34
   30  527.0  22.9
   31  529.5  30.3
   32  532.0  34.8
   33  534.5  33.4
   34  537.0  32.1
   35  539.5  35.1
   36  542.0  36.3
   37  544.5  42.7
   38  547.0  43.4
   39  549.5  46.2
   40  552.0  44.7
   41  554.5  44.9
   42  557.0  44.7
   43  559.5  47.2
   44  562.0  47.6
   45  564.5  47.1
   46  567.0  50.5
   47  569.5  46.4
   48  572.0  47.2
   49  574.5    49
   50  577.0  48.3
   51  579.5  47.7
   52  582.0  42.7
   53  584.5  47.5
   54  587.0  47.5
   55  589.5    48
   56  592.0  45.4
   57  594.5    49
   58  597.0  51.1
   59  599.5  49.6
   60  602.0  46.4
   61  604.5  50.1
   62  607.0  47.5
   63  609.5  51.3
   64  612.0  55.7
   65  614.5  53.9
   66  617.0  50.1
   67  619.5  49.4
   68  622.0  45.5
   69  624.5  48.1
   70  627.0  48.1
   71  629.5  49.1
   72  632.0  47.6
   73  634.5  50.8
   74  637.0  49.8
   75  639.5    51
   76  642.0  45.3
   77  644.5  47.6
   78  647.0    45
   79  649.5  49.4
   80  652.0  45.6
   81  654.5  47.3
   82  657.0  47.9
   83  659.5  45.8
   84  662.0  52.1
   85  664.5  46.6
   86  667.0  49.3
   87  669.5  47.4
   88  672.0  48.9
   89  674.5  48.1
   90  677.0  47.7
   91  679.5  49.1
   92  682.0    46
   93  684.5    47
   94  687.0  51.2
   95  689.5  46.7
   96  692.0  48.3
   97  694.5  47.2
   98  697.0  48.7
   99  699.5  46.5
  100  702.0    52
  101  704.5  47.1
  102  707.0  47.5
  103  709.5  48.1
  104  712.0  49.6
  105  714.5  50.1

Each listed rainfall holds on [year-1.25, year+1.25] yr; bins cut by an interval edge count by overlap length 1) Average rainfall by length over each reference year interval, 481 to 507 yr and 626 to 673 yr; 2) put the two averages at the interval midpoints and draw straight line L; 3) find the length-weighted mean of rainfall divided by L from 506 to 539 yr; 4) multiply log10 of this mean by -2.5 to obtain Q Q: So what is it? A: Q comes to 0.19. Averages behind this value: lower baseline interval 47.1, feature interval 39.6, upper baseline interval 48.1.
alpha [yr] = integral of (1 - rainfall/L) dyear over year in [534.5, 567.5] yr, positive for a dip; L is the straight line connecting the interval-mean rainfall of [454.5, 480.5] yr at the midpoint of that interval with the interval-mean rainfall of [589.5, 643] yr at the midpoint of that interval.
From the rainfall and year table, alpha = 3.6 yr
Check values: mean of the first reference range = 46.4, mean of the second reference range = 49.3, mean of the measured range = 42.7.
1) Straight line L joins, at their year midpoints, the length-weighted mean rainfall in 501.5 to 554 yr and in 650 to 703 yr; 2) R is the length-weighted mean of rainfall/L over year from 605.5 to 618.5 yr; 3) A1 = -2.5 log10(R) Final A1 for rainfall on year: -0.15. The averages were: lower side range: 41.1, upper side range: 48.1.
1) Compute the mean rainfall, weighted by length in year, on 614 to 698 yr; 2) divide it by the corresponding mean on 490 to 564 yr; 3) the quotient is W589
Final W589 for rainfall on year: 1.1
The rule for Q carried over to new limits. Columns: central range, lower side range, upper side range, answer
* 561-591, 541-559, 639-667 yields -0.068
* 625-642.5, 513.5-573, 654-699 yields -0.068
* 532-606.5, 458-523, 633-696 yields 0.056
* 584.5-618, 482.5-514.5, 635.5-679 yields -0.042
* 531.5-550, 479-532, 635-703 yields 0.191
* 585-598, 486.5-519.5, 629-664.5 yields -0.007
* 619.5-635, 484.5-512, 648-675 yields -0.006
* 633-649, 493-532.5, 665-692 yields -0.028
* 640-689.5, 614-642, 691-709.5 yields 0.019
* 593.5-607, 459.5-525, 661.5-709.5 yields -0.035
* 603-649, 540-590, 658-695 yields -0.049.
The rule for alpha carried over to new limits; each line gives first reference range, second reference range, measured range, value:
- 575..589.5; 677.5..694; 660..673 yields -0.24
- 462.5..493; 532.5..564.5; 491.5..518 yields -1.71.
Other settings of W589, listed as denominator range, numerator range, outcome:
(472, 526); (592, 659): 1.06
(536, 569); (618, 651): 1.11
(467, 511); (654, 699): 1.02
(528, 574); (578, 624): 1.16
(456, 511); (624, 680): 1.02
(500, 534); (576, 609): 1.13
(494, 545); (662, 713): 1.16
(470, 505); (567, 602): 1.02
